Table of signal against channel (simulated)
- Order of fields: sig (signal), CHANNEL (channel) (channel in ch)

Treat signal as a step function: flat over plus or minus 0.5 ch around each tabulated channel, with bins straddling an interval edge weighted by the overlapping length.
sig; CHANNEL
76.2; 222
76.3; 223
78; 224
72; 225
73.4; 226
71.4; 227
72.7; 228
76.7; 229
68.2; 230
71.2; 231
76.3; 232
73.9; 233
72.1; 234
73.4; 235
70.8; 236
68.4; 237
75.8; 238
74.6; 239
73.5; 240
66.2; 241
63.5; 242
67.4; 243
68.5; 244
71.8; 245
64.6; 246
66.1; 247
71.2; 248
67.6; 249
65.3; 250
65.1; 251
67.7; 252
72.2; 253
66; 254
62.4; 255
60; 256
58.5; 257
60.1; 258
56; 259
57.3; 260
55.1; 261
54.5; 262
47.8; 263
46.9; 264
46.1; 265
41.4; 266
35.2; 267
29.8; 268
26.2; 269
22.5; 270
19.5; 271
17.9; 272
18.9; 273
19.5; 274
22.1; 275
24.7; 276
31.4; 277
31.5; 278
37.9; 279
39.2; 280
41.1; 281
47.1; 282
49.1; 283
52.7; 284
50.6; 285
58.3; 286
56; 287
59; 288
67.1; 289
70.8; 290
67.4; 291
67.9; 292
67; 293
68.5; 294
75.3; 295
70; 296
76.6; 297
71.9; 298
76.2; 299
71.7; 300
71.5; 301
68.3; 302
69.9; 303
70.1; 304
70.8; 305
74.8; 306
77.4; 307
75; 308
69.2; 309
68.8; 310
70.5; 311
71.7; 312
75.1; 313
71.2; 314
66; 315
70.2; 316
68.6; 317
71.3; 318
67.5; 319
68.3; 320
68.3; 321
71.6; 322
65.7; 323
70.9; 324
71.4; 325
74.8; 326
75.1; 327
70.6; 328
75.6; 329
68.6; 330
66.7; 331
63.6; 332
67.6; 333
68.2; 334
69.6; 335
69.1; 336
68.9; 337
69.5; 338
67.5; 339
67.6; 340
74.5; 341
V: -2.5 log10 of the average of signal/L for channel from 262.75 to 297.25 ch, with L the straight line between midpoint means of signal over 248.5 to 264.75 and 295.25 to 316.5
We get 0.406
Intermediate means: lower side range 59.9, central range 45.6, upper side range 71.8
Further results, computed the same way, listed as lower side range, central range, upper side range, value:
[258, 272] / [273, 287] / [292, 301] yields 0.42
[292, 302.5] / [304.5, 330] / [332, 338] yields -0.02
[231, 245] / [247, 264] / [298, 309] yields 0.17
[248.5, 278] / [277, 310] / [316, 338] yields -0.10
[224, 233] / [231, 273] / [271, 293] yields 0.06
